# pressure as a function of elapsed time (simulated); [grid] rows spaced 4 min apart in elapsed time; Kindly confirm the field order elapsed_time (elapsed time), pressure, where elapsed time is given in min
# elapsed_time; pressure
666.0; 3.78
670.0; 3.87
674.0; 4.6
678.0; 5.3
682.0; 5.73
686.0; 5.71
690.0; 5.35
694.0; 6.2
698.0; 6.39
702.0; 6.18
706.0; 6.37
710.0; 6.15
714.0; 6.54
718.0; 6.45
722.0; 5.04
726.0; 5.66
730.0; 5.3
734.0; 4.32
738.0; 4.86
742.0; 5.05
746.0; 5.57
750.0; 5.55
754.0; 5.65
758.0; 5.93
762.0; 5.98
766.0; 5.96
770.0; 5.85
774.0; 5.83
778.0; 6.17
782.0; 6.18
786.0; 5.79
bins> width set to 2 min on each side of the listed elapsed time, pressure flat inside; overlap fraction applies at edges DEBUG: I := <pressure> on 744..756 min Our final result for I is 5.59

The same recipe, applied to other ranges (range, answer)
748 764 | 5.78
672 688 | 5.33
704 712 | 6.26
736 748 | 5.16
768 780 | 5.95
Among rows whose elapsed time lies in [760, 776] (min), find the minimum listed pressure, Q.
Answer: 5.83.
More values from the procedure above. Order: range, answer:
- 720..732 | 5.04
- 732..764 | 4.32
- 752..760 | 5.65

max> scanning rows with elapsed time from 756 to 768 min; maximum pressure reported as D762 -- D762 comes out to 5.98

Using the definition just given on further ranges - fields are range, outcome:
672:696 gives 6.2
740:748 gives 5.57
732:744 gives 5.05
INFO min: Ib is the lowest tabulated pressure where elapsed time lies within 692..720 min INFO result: 6.15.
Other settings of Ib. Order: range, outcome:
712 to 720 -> 6.45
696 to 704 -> 6.18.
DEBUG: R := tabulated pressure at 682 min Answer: 5.73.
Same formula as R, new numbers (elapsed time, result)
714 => 6.54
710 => 6.15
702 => 6.18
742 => 5.05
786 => 5.79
